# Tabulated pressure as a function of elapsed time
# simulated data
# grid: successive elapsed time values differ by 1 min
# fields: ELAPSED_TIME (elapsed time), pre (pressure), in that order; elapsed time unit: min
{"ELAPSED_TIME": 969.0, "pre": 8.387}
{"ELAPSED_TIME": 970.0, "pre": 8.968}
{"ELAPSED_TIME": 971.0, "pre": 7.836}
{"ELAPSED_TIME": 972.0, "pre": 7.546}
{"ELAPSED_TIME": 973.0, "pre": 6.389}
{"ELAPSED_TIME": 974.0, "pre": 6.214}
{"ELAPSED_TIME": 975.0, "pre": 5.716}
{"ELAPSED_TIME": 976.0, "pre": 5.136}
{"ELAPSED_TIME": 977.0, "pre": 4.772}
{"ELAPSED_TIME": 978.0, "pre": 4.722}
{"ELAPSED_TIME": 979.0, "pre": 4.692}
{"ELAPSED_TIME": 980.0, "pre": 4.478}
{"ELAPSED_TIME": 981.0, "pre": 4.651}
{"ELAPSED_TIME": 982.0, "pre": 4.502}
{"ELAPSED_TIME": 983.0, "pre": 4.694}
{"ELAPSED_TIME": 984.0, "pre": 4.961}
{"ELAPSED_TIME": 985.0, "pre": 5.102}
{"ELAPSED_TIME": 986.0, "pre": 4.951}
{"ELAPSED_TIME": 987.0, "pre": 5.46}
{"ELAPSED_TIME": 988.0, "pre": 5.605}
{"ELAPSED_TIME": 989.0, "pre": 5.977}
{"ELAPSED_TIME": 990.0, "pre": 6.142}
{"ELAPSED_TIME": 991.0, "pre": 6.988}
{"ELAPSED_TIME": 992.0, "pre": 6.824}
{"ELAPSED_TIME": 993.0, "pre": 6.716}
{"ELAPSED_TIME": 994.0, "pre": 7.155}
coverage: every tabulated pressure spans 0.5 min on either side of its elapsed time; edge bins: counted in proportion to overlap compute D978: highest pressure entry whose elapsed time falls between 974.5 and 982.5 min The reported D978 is 5.716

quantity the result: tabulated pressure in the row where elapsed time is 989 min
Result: 5.977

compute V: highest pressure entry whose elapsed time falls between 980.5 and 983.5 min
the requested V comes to 4.694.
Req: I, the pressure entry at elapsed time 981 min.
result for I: 4.651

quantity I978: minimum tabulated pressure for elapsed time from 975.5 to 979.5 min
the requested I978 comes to 4.692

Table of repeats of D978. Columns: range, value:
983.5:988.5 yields 5.605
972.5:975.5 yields 6.389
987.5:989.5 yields 5.977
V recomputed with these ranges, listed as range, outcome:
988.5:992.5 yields 6.988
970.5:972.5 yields 7.836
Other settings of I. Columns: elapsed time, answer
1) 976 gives 5.136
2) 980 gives 4.478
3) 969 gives 8.387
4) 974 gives 6.214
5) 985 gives 5.102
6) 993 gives 6.716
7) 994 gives 7.155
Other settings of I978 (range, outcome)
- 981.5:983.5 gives 4.502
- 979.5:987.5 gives 4.478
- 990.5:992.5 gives 6.824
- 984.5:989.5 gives 4.951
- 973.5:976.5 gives 5.136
